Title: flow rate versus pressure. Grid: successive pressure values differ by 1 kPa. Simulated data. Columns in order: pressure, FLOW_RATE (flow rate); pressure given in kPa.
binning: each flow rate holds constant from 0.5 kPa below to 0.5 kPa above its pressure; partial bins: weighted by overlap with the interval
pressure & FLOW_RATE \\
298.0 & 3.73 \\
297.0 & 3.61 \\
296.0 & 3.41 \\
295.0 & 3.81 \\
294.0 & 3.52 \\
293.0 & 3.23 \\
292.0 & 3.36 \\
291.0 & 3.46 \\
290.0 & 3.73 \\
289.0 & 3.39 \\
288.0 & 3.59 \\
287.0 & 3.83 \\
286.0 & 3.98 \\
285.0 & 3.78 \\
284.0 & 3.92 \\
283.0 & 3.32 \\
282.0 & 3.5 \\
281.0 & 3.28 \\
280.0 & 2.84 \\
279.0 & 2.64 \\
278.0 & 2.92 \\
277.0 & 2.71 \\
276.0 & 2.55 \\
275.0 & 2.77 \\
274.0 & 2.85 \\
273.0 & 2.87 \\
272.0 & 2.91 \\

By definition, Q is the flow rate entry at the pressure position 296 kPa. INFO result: 3.41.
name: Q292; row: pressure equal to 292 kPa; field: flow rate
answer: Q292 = 3.36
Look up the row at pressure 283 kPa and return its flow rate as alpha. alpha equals 3.32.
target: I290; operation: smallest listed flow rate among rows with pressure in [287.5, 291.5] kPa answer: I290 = 3.39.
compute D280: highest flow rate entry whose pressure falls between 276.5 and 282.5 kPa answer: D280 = 3.5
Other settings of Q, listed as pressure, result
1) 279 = 2.64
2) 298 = 3.73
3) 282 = 3.5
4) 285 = 3.78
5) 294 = 3.52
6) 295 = 3.81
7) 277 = 2.71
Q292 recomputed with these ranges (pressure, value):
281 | 3.28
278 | 2.92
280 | 2.84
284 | 3.92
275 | 2.77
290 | 3.73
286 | 3.98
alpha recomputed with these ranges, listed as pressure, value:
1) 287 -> 3.83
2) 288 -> 3.59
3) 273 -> 2.87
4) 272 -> 2.91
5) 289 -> 3.39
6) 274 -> 2.85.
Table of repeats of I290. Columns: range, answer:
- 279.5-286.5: 2.84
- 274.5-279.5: 2.55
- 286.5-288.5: 3.59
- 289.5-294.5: 3.23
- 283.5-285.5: 3.78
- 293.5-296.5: 3.41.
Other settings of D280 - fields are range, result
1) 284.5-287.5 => 3.98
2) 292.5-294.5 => 3.52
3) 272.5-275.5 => 2.87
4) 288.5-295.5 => 3.81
